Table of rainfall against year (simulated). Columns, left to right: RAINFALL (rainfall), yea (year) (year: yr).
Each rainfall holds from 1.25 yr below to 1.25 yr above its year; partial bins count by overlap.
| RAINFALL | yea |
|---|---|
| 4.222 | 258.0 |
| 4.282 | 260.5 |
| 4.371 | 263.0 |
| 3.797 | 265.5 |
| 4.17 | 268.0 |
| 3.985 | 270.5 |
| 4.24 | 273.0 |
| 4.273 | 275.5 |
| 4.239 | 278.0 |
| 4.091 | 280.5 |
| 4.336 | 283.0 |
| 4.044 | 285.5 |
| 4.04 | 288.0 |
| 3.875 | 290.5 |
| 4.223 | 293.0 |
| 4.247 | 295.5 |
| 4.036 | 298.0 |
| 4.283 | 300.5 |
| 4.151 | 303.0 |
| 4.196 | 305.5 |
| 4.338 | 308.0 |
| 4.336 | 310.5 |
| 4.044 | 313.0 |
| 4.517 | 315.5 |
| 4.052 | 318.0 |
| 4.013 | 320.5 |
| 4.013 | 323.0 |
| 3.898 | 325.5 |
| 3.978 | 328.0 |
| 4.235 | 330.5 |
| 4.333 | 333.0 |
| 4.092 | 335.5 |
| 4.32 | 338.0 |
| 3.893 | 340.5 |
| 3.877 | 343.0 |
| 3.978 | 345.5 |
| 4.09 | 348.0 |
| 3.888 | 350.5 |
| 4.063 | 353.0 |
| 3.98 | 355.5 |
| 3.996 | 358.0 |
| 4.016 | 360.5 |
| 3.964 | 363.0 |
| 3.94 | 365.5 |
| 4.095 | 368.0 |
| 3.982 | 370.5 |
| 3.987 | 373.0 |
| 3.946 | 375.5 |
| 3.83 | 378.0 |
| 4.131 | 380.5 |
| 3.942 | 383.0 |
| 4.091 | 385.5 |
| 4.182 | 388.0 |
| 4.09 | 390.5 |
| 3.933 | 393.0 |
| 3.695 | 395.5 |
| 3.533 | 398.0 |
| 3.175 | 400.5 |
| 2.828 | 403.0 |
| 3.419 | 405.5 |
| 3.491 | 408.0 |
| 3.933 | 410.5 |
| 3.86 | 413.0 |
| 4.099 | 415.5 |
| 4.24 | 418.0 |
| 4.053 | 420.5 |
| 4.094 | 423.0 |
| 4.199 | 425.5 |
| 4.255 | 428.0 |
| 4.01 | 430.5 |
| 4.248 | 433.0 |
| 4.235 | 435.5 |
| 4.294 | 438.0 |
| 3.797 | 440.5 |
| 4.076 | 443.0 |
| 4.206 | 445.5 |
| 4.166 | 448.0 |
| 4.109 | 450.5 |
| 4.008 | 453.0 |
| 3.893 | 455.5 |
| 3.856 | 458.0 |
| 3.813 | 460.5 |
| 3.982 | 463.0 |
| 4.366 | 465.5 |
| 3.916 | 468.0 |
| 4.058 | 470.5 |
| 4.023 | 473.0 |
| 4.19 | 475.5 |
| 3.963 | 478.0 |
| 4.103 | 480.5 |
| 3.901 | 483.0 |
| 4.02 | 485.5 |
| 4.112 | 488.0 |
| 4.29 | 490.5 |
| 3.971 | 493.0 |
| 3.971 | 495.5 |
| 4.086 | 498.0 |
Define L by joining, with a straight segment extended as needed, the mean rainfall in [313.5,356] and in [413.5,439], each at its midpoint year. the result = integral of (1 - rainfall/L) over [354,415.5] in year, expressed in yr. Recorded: 4.2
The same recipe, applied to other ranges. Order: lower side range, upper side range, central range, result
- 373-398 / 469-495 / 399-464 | 1.2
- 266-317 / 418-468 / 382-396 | 0.4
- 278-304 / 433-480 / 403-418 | 1.3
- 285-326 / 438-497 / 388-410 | 2.8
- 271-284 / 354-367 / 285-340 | -0.4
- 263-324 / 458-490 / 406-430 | 0.4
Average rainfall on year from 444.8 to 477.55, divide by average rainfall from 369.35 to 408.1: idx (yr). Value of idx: 1.07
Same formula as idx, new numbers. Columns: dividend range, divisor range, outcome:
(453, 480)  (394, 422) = 1.09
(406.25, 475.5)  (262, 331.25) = 0.98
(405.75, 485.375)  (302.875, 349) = 0.98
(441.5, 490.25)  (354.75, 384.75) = 1.01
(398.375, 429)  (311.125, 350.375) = 0.93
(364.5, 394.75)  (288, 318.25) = 0.96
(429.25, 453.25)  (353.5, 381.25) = 1.03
